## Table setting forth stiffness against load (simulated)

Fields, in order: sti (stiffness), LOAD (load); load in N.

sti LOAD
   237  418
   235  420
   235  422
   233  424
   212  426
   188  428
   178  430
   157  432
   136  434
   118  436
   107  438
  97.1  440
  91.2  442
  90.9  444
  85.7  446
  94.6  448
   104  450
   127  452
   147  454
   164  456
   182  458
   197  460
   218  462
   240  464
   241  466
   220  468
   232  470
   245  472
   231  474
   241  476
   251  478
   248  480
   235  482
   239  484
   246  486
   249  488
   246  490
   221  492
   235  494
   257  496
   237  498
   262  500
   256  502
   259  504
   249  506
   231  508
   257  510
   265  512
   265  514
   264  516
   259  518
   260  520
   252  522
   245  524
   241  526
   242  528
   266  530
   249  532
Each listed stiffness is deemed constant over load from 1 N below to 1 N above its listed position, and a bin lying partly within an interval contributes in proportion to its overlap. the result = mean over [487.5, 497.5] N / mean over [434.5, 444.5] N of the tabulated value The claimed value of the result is 2.3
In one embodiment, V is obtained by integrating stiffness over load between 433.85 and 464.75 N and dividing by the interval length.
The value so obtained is 137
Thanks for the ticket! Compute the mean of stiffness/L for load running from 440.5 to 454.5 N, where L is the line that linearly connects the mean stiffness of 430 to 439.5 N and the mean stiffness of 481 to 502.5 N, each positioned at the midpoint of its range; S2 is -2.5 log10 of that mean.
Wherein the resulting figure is 0.46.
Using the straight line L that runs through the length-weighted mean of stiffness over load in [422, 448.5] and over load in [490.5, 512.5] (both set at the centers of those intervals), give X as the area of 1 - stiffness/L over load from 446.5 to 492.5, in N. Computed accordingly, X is -2.1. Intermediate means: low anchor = 142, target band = 208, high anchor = 248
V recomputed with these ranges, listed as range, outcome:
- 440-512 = 209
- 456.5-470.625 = 216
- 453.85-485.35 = 223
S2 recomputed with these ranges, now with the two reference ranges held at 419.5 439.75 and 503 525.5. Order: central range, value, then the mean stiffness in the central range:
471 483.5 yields -0.10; 242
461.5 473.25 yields -0.11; 233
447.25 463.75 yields 0.25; 159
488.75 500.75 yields -0.03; 243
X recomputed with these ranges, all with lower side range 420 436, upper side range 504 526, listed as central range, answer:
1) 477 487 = -0.6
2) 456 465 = 0.4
